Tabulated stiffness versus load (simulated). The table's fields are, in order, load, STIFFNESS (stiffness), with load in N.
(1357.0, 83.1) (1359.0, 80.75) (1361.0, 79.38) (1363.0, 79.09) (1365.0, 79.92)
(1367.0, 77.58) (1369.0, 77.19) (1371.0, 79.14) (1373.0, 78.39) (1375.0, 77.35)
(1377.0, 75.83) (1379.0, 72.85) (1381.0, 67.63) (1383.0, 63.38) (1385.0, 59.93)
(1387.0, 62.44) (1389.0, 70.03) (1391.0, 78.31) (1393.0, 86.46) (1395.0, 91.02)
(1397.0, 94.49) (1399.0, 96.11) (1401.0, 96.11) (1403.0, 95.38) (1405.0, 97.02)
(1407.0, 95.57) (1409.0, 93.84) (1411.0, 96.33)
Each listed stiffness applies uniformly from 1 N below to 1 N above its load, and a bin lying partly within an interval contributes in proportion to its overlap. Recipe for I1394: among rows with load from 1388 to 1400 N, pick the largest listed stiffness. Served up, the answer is 96.11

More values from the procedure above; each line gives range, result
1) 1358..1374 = 80.75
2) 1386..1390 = 70.03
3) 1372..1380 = 78.39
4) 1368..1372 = 79.14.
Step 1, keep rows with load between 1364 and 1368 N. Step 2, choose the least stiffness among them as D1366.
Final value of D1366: 77.58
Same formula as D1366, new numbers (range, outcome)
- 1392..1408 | 86.46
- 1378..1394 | 59.93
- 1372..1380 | 72.85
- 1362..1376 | 77.19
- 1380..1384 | 63.38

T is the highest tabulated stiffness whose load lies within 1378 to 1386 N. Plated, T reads 72.85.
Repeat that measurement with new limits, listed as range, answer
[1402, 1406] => 97.02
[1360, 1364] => 79.38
